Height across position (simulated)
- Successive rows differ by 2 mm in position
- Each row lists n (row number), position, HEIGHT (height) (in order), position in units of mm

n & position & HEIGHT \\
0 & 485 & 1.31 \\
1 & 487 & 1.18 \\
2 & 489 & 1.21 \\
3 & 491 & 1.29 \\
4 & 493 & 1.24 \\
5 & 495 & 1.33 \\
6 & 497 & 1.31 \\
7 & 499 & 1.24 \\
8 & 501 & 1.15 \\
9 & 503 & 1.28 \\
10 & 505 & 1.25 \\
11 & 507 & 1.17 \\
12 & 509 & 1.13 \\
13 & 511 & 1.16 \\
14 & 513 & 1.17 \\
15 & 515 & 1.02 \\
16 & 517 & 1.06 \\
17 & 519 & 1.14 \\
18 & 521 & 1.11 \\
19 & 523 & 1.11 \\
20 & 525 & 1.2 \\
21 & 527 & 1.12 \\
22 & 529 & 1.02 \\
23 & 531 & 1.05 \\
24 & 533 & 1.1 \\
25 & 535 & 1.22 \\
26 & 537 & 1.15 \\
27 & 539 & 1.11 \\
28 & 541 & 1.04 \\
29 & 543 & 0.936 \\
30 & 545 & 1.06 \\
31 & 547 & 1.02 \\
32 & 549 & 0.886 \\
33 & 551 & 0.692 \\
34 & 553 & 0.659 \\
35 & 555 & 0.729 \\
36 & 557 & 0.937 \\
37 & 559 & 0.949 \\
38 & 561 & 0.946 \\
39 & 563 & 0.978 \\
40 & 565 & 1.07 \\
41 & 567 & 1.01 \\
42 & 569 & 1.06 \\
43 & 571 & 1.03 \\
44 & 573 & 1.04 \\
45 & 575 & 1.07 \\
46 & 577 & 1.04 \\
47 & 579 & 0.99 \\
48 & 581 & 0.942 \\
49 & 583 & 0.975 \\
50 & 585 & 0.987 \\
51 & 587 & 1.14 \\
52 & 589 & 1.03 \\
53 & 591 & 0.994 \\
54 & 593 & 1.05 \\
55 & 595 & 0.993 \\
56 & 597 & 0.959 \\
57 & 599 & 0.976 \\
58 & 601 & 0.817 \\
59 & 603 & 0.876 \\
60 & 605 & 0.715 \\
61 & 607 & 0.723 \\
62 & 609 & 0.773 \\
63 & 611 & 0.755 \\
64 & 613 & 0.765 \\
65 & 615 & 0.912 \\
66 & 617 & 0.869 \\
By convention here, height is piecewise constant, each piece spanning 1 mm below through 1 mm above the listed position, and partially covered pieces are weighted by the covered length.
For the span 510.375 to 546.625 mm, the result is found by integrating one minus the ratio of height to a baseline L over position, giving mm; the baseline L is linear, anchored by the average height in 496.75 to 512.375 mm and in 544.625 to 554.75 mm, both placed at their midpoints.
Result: -3.23 mm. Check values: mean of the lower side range 1.21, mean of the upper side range 0.841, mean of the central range 1.1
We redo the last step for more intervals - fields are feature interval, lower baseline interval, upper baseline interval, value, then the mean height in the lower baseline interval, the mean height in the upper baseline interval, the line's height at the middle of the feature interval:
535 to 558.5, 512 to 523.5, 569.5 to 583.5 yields 2.6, 1.1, 1.02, 1.06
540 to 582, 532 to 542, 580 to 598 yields 4.4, 1.12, 1.01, 1.07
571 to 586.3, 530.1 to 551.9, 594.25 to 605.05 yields -1.0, 1.03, 0.902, 0.946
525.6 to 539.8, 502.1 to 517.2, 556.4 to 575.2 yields -0.2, 1.16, 1.01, 1.1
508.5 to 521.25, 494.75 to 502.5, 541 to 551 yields 0.4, 1.25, 0.954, 1.15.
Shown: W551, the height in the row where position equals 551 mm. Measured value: 0.692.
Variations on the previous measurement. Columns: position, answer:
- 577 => 1.04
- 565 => 1.07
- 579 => 0.99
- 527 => 1.12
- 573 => 1.04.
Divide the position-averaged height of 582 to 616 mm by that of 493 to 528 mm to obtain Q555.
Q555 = 0.77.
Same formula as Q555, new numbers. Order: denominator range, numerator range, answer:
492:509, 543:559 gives 0.70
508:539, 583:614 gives 0.81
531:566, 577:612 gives 0.95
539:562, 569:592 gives 1.13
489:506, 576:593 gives 0.81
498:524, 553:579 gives 0.85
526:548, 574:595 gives 0.95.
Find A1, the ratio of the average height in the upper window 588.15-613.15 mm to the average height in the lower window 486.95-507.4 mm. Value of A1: 0.7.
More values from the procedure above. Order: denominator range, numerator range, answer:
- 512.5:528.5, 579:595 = 0.91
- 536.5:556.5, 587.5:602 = 1.06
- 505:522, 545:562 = 0.77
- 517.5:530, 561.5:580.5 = 0.92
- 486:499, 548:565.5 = 0.69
